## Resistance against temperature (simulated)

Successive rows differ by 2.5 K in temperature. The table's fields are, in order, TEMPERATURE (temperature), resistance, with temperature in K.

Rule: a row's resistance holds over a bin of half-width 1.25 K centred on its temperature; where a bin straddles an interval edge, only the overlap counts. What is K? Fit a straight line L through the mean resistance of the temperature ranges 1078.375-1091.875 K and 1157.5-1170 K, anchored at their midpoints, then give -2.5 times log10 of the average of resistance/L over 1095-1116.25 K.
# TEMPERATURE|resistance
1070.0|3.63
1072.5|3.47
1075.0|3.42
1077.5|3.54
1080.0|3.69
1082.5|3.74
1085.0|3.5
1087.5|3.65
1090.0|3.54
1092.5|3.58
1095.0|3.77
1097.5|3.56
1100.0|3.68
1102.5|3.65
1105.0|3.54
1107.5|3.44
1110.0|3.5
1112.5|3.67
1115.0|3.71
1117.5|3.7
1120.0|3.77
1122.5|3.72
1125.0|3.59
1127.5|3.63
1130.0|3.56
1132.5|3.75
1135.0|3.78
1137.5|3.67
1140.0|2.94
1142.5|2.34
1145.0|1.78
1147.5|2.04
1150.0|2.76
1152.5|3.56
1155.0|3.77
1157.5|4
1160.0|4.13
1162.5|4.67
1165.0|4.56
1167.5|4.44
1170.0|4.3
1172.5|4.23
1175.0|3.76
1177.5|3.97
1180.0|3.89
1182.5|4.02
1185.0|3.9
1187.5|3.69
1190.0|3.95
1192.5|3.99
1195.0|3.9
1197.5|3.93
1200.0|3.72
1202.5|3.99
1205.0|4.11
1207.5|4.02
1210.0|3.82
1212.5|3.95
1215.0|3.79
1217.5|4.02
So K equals 0.06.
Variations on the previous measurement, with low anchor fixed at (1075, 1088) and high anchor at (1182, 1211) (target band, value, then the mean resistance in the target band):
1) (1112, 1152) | 0.14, 3.27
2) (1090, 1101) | 0.00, 3.63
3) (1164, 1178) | -0.10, 4.22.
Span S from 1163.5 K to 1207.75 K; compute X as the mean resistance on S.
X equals 4.02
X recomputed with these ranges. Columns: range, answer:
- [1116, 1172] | 3.58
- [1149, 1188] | 3.99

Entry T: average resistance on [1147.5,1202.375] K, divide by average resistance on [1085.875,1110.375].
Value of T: 1.09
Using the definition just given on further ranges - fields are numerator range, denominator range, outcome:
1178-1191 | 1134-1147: 1.37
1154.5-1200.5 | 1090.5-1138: 1.11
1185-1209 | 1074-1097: 1.09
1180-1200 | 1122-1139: 1.07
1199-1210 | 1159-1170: 0.89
